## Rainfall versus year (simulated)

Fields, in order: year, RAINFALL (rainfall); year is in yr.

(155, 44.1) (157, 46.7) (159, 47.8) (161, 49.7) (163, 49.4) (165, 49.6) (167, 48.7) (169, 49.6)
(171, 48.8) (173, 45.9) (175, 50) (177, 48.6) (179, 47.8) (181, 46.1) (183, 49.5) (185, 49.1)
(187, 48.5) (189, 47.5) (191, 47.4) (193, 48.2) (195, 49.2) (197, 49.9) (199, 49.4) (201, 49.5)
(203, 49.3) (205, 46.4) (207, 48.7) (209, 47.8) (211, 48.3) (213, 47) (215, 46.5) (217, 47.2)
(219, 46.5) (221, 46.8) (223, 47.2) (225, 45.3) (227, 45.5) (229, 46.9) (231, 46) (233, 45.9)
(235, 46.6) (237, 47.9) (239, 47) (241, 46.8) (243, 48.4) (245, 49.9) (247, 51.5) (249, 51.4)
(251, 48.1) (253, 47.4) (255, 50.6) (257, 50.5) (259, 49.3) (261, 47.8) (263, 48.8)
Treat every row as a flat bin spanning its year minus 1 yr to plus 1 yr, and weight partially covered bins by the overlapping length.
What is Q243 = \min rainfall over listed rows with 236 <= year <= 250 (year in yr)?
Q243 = 46.8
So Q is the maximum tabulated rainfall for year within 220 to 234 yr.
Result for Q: 47.2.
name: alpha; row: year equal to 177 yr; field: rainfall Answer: 48.6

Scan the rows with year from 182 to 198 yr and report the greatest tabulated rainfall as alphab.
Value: 49.9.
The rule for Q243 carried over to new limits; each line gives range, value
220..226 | 45.3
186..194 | 47.4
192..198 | 48.2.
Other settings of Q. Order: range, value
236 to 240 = 47.9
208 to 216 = 48.3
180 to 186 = 49.5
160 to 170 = 49.7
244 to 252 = 51.5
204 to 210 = 48.7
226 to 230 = 46.9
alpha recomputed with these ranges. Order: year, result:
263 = 48.8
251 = 48.1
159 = 47.8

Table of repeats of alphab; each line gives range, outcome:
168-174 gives 49.6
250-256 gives 50.6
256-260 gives 50.5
